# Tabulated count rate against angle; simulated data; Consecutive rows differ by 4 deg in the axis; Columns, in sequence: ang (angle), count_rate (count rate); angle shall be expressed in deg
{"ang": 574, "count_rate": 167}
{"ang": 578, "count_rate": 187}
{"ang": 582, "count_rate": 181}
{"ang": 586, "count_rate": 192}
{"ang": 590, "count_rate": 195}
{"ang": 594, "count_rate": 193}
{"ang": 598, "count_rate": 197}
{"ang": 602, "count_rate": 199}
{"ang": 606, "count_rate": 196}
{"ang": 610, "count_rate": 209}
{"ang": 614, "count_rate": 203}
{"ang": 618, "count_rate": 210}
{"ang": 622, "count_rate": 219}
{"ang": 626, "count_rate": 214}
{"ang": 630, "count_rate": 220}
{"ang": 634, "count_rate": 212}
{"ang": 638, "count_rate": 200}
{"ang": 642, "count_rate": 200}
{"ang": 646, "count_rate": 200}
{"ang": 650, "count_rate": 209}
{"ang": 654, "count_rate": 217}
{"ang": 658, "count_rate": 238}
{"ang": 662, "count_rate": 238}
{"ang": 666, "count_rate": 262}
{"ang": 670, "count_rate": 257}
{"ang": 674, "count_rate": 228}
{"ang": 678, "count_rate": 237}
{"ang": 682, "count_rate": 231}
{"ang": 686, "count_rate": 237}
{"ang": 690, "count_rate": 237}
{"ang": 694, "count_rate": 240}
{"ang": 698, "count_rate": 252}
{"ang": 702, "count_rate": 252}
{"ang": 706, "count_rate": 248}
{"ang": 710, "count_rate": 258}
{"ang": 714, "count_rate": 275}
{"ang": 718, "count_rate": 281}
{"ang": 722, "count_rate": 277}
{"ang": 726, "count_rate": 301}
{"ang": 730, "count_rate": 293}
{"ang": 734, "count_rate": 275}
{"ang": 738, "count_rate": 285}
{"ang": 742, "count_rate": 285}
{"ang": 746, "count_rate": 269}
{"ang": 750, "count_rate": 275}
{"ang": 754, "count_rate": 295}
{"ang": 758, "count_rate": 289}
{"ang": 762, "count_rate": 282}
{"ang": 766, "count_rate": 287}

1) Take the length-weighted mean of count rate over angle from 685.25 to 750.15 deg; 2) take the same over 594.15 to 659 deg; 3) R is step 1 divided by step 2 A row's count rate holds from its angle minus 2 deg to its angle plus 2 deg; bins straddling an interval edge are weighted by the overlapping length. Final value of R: 1.3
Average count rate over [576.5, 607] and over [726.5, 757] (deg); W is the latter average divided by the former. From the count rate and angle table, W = 1.47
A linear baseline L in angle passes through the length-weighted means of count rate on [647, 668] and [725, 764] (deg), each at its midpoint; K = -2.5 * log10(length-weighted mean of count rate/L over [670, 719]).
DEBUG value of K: 0.03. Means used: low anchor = 231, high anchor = 284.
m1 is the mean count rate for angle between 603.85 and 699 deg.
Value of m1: 223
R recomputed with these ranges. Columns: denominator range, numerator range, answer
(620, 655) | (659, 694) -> 1.15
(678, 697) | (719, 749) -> 1.19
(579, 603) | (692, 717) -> 1.33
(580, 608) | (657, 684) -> 1.25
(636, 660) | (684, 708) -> 1.16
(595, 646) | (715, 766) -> 1.38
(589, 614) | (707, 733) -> 1.41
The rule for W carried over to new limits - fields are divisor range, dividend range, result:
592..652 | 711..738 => 1.38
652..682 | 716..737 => 1.19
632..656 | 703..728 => 1.32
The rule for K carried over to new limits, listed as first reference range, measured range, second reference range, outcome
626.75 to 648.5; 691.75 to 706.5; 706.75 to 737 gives 0.05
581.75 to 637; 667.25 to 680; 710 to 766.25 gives 0.00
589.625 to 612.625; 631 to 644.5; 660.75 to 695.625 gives 0.07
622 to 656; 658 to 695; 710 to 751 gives -0.01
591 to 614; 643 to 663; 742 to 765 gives 0.04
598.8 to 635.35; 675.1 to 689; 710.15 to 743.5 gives 0.08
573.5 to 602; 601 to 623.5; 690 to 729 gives -0.01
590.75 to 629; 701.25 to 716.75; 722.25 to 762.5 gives 0.02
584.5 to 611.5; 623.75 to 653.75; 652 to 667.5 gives 0.08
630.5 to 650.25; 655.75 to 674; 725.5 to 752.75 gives -0.10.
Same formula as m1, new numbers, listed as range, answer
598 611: 200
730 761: 283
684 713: 247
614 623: 211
